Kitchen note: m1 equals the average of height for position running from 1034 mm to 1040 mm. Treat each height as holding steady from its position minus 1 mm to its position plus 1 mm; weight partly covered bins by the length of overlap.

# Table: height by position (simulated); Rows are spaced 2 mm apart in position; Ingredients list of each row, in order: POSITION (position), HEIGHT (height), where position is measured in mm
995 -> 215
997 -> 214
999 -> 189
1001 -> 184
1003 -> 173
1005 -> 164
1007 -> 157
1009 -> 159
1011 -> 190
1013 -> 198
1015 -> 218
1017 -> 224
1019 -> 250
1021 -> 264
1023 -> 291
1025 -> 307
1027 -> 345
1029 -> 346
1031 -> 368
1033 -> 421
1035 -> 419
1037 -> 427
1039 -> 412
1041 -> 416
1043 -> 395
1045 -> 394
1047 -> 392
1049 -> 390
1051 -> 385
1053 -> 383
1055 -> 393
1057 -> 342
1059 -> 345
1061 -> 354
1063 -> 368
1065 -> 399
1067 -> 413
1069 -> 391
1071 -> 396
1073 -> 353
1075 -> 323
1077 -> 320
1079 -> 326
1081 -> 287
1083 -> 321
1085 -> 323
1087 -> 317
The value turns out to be 419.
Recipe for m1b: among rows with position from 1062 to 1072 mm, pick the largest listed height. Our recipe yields 413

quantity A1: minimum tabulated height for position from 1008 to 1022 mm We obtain 159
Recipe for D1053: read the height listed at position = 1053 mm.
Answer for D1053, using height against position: 383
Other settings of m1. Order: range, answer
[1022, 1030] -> 322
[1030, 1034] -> 394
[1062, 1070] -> 393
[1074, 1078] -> 322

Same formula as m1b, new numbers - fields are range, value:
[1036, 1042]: 427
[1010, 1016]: 218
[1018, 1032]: 368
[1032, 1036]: 421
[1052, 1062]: 393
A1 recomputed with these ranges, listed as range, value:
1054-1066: 342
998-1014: 157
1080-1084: 287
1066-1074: 353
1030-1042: 368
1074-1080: 320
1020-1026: 264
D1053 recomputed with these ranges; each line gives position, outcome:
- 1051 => 385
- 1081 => 287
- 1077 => 320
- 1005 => 164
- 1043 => 395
